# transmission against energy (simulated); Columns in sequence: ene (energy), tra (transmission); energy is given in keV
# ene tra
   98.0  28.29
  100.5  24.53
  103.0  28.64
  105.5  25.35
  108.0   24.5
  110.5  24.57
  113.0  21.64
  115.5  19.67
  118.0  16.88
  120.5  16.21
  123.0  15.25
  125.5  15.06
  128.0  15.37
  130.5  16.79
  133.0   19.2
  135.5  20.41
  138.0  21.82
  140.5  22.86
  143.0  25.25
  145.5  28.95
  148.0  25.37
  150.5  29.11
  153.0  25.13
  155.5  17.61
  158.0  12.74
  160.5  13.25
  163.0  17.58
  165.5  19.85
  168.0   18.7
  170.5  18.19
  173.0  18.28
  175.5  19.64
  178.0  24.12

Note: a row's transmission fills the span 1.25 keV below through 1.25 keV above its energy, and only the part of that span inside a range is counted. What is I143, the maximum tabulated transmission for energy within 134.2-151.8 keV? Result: 29.11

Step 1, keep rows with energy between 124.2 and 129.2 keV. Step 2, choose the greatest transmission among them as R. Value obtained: 15.37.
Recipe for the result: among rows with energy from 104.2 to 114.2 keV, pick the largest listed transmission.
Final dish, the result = 25.35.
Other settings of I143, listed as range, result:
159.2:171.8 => 19.85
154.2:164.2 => 17.61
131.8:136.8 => 20.41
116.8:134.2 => 19.2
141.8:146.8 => 28.95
